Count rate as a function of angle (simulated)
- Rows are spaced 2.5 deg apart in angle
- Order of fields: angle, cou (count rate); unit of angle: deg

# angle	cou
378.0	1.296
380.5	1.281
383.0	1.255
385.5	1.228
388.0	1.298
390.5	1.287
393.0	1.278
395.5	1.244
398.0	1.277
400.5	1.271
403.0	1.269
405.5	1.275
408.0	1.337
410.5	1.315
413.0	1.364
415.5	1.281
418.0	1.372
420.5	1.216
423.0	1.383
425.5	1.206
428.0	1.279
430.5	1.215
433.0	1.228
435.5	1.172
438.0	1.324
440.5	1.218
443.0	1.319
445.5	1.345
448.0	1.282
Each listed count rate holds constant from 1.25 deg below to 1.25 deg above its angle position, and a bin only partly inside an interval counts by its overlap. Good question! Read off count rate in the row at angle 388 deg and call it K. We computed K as 1.298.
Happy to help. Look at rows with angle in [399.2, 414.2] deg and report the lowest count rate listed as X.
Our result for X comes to 1.269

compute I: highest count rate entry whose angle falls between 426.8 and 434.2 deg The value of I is 1.279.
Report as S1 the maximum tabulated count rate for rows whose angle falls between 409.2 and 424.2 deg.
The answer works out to 1.383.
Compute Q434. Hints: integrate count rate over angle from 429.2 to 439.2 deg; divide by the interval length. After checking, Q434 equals 1.23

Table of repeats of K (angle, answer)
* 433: 1.228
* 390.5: 1.287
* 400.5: 1.271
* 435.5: 1.172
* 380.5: 1.281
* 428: 1.279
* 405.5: 1.275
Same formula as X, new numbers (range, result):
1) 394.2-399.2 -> 1.244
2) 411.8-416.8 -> 1.281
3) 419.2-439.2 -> 1.172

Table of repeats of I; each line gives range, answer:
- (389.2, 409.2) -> 1.337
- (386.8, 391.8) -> 1.298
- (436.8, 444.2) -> 1.324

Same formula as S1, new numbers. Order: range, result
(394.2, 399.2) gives 1.277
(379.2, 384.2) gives 1.281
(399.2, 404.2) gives 1.271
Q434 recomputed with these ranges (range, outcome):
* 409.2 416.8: 1.32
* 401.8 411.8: 1.3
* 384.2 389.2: 1.26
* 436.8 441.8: 1.27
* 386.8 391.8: 1.29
